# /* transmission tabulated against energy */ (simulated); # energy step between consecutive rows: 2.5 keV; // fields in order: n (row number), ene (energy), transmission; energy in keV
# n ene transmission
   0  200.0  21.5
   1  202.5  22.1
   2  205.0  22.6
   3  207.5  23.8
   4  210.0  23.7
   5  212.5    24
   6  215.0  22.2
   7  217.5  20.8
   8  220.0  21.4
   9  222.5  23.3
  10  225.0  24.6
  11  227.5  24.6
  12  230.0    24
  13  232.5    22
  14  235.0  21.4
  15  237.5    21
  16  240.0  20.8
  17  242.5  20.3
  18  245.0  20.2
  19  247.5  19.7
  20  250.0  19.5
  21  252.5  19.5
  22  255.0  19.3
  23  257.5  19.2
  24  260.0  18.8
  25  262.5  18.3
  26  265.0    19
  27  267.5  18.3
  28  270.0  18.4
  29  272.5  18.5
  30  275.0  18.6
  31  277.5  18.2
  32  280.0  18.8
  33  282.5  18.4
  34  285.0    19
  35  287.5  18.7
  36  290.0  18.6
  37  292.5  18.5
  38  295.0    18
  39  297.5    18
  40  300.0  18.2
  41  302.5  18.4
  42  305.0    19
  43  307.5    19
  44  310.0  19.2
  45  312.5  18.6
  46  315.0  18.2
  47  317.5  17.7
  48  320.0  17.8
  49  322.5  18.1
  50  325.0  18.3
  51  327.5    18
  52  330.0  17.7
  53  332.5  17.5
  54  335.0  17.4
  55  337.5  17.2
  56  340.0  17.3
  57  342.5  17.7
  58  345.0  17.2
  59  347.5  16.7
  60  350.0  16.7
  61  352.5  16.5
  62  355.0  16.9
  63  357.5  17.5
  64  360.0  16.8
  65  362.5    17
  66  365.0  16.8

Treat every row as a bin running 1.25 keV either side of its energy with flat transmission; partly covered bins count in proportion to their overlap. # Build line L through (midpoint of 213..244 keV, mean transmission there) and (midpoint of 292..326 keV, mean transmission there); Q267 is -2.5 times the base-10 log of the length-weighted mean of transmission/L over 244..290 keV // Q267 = 0.08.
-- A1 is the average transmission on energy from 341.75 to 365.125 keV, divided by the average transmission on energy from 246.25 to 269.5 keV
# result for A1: 0.89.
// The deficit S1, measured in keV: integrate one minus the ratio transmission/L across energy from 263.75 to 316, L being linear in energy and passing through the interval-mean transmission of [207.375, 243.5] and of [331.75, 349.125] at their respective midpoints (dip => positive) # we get 2.6 keV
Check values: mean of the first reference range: 22.5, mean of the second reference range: 17.3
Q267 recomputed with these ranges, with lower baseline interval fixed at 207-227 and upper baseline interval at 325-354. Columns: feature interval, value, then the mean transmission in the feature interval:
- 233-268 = 0.090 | 19.7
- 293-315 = 0.024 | 18.5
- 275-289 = 0.077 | 18.6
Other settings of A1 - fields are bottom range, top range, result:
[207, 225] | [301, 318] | 0.82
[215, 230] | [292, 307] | 0.80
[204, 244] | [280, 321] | 0.82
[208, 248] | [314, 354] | 0.79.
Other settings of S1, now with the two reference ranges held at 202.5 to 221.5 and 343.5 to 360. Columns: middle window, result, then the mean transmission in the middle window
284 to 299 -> 0.7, 18.5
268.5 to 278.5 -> 0.8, 18.4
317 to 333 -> 0.1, 17.9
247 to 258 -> 0.8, 19.4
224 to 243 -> -0.6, 22.4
